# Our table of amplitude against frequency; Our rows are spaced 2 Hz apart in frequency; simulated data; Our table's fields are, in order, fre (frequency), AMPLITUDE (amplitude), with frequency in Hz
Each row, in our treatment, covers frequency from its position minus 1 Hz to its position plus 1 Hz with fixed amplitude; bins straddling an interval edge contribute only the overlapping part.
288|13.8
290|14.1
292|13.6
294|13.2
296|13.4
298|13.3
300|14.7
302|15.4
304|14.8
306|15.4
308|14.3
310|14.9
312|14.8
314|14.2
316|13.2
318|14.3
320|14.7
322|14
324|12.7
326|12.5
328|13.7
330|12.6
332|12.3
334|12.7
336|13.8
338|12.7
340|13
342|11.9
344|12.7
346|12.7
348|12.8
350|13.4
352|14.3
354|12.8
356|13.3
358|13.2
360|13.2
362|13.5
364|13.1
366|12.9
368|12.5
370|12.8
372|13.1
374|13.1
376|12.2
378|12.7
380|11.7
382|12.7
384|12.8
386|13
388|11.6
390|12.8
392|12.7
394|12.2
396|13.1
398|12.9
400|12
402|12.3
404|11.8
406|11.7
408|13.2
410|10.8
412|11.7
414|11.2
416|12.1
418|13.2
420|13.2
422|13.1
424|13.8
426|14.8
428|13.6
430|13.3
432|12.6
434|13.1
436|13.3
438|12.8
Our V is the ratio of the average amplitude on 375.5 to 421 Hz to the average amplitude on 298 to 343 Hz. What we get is 0.9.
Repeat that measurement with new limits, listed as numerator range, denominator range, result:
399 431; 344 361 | 0.96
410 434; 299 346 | 0.94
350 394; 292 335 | 0.93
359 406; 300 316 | 0.86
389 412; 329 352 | 0.96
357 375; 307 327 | 0.93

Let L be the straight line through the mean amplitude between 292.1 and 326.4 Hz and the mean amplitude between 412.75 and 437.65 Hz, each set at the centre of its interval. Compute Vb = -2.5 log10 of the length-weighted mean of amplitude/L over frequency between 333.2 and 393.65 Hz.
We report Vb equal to 0.06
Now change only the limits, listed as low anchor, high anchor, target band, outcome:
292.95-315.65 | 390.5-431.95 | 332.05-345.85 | 0.09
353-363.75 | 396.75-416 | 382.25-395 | -0.01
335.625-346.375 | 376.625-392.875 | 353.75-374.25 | -0.04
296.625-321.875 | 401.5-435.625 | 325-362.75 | 0.07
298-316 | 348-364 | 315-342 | 0.07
